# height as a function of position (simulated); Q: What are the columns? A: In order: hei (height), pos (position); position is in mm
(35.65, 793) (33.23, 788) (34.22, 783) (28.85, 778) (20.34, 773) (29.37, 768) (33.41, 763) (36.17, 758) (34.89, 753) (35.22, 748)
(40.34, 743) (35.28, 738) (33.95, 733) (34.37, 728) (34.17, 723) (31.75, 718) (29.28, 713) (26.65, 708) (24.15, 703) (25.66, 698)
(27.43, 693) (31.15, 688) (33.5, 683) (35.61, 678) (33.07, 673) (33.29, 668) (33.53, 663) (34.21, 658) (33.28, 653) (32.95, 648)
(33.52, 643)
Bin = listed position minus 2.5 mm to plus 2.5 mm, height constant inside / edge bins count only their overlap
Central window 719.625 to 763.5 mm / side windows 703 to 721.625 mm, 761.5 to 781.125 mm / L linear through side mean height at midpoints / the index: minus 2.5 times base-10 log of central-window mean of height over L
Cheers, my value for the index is -0.24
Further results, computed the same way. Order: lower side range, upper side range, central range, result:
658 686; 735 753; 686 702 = 0.25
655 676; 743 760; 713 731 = 0.08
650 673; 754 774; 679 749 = 0.02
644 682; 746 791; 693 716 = 0.23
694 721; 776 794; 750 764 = -0.13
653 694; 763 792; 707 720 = 0.08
